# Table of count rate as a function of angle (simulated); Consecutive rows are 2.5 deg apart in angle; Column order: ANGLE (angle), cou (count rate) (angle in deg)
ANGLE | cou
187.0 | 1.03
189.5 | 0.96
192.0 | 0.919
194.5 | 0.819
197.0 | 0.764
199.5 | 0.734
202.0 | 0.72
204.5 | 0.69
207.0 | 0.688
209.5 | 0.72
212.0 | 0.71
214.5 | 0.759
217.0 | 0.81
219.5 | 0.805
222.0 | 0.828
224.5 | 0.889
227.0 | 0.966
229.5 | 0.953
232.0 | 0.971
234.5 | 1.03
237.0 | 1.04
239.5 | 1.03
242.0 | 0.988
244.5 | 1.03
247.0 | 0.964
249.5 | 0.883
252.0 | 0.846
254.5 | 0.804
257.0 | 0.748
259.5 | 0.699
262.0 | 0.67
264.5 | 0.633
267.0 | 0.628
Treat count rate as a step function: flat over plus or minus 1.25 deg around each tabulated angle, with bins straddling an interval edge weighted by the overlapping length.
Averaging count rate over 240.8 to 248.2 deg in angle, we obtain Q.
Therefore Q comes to 0.994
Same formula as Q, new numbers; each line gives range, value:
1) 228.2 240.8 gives 1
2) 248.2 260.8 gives 0.796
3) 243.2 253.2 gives 0.931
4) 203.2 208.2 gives 0.689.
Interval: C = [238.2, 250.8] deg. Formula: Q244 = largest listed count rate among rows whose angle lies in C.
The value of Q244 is 1.03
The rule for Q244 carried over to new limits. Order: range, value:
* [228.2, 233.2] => 0.971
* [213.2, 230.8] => 0.966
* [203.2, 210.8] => 0.72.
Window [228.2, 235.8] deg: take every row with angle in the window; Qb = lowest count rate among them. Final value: 0.953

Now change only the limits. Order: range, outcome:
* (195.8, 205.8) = 0.69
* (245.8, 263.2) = 0.67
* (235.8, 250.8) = 0.883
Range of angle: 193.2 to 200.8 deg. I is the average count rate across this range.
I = 0.773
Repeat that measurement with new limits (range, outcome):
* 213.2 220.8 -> 0.791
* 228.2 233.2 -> 0.962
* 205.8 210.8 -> 0.704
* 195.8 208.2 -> 0.719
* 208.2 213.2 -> 0.715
